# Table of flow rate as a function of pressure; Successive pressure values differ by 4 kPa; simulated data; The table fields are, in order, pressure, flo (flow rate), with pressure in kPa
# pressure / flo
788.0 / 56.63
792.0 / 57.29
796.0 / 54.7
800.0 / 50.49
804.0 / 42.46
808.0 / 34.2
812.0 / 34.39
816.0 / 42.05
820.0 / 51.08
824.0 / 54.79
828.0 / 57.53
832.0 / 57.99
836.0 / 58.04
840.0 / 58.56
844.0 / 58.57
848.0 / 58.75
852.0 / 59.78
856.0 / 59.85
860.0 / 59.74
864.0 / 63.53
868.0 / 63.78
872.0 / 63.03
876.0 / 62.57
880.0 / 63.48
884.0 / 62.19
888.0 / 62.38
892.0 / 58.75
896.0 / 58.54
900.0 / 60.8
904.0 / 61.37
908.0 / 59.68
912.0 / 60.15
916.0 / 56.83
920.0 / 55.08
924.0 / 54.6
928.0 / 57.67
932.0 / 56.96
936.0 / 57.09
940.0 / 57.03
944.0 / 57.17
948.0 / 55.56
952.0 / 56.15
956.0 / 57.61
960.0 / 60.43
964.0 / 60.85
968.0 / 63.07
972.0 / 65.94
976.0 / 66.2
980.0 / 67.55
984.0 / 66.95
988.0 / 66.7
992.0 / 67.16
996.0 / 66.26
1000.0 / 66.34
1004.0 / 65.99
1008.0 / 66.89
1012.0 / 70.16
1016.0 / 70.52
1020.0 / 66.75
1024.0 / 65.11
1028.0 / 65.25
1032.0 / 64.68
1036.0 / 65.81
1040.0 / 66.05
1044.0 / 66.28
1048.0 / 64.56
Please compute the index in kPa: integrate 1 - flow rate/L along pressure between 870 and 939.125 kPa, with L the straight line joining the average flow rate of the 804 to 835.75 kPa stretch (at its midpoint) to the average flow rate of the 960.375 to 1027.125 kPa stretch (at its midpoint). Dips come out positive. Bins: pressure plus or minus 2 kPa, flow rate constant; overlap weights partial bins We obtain -3.5 kPa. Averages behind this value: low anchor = 47.7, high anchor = 66.2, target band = 59.4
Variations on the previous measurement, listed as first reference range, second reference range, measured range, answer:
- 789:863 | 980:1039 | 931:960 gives 2.3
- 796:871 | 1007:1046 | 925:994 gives 1.4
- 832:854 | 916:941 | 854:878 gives -1.7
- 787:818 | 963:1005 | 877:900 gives -2.3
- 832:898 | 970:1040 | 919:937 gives 2.0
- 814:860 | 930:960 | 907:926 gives -0.1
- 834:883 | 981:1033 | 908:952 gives 4.7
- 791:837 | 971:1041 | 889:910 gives -1.1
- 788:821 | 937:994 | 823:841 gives -3.1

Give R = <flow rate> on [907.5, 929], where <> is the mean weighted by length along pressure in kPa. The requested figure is 57.2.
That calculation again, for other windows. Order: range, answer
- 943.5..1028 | 64.4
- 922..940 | 56.6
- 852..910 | 61.4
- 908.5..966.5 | 57.5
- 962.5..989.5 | 65.4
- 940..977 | 60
